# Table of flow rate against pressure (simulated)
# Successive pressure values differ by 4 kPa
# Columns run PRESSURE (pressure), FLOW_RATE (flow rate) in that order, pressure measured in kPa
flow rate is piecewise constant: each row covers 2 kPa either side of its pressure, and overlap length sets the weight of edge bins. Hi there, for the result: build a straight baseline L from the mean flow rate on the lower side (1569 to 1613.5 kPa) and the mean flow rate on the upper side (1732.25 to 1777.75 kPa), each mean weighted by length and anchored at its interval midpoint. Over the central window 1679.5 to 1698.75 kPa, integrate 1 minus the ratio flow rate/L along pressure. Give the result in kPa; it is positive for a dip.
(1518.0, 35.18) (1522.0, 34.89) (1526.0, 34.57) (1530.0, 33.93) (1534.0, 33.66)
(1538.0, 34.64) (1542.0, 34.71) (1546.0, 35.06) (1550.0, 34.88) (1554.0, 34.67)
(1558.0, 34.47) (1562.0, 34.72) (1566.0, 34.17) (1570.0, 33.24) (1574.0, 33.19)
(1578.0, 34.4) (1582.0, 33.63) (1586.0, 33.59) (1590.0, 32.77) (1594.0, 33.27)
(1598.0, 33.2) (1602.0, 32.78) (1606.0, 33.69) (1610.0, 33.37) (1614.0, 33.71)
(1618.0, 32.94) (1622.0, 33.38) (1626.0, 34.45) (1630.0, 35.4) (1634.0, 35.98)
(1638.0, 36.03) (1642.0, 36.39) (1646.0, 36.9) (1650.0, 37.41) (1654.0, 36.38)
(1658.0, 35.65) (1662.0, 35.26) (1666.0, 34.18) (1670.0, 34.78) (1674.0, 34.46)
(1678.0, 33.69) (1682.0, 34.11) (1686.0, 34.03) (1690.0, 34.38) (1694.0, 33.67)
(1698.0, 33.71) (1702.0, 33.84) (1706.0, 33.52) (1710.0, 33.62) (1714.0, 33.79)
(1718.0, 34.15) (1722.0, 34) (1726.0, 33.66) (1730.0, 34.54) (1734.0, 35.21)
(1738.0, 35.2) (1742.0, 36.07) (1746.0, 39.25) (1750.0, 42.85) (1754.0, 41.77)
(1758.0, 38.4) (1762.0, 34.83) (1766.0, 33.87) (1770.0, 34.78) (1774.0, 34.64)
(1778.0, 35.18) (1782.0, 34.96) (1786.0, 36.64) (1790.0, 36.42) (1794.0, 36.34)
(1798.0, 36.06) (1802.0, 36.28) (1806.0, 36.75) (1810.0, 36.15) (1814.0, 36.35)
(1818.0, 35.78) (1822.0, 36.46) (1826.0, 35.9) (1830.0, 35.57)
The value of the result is 0.82 kPa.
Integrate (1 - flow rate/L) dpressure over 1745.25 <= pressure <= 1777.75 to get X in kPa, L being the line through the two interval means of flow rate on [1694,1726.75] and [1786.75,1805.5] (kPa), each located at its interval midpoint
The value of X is -1.9 kPa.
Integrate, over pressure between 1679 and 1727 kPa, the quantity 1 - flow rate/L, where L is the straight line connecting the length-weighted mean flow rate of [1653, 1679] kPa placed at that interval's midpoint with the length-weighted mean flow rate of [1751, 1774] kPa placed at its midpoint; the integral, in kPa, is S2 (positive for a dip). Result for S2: 2.4 kPa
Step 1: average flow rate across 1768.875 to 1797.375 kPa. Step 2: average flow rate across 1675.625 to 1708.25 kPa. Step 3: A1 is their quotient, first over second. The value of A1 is 1.1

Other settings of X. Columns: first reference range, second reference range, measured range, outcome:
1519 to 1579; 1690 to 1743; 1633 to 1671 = -1.8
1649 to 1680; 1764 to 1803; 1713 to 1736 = 0.7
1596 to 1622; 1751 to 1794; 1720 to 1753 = -0.8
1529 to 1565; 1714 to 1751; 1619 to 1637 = 0.2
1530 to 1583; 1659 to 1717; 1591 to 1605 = 0.5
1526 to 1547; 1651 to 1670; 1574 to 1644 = 1.9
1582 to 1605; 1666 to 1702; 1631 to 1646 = -1.1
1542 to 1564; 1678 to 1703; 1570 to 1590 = 0.6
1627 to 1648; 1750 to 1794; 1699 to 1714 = 1.1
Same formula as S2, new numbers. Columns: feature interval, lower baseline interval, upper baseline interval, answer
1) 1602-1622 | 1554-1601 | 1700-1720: 0.22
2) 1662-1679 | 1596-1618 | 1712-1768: 0.14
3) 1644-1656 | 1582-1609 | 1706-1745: -1.10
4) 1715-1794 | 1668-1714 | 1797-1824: -2.04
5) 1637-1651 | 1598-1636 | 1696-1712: -1.17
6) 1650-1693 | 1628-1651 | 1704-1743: 0.92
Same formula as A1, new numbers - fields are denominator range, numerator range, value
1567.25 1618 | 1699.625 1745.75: 1.03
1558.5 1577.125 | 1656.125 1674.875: 1.03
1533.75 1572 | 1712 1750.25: 1.03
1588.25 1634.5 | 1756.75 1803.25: 1.06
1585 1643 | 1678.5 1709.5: 1.00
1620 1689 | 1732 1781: 1.05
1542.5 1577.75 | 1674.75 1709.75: 0.99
